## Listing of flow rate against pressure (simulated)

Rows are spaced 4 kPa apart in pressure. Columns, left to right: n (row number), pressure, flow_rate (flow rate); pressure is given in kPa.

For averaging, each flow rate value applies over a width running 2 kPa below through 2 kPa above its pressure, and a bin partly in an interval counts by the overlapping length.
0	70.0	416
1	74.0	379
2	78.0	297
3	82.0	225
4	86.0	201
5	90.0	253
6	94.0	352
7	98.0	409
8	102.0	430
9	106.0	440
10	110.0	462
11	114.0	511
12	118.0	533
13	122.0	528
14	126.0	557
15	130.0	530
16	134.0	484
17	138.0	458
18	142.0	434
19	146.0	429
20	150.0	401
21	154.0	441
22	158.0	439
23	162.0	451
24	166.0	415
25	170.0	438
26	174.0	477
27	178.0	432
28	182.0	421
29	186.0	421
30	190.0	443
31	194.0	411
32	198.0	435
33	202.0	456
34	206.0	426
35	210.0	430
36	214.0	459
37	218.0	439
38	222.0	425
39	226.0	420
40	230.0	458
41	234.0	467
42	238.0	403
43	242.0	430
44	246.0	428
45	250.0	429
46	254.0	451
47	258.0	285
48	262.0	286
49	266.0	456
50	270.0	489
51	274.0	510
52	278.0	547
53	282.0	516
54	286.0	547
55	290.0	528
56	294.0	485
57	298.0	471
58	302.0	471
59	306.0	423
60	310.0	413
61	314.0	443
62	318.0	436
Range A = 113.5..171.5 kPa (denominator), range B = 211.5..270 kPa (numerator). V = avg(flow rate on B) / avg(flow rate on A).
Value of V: 0.89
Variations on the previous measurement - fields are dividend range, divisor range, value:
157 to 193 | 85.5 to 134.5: 0.98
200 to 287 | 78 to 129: 1.09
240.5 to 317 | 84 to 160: 1.04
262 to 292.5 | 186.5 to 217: 1.14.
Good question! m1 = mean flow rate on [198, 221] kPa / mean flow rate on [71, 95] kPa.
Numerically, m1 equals 1.53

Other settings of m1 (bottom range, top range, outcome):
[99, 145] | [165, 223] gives 0.90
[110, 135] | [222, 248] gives 0.83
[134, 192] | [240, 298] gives 1.04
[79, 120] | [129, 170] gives 1.17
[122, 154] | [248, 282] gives 0.92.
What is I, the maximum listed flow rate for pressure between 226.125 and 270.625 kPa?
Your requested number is 489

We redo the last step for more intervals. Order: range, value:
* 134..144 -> 484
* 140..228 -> 477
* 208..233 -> 459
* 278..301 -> 547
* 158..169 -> 451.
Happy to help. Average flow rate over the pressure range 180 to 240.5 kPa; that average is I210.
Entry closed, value 434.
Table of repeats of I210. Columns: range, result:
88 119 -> 420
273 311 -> 493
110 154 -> 483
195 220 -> 440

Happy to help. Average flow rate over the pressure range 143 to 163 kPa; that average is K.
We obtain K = 431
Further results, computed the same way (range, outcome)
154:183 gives 440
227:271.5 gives 416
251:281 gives 435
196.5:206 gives 442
